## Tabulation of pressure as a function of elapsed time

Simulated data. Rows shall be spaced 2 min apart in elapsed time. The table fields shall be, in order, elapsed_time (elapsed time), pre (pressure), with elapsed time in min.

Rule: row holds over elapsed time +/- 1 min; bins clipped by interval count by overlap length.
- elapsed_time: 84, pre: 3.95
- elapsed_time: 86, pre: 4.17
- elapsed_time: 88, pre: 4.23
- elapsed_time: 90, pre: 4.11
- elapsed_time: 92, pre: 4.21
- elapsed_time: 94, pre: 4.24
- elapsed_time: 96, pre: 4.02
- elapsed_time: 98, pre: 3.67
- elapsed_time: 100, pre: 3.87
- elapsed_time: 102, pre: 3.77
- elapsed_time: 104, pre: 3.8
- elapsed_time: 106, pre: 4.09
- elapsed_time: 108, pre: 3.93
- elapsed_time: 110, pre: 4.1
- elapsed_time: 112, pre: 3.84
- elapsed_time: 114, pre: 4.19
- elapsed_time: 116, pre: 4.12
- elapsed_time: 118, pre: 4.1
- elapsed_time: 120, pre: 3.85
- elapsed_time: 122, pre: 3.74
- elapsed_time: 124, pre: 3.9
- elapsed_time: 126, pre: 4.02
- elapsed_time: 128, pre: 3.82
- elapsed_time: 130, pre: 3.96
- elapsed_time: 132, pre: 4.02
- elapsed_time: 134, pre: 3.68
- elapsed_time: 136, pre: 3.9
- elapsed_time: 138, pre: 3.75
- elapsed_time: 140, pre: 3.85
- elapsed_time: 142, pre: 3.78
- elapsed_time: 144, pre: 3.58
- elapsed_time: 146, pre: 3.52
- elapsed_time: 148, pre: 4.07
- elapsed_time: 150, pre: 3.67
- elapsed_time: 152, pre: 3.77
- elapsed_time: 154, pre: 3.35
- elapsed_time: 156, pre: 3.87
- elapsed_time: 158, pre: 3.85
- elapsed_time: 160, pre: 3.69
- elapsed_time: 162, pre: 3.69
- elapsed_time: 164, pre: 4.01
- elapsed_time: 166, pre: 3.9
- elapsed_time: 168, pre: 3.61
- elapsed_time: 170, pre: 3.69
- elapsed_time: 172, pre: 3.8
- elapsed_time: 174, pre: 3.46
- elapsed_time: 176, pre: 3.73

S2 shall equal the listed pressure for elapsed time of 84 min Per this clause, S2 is 3.95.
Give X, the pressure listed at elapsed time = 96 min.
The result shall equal 4.02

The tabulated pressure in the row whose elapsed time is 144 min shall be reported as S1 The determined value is 3.58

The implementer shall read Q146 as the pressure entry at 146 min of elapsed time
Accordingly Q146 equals 3.52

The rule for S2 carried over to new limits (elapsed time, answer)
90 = 4.11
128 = 3.82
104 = 3.8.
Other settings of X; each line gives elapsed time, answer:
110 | 4.1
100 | 3.87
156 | 3.87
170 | 3.69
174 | 3.46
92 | 4.21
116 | 4.12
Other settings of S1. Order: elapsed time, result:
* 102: 3.77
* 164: 4.01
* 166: 3.9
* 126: 4.02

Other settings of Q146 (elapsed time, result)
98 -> 3.67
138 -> 3.75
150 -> 3.67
